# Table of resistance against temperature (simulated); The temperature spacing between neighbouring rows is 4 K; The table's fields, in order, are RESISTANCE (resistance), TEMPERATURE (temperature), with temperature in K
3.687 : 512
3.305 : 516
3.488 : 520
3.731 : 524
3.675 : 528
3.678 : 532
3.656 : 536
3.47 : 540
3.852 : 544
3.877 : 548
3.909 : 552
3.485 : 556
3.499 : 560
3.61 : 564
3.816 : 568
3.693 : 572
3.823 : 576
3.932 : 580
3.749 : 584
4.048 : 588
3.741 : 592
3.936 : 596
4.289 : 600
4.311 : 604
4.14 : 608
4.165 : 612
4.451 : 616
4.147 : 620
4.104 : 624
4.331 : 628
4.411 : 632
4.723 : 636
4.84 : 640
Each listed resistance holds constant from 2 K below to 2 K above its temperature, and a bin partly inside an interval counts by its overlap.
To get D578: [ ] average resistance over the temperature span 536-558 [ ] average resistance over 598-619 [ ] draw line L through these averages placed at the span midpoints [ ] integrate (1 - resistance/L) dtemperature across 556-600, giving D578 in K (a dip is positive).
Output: 2.2 K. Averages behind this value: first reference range 3.71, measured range 3.79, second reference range 4.27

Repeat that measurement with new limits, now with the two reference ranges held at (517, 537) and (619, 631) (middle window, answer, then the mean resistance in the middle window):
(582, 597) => 0.5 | 3.86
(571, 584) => 0.4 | 3.82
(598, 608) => -0.4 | 4.27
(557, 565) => 0.6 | 3.54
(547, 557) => 0.0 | 3.77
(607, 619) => -0.3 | 4.25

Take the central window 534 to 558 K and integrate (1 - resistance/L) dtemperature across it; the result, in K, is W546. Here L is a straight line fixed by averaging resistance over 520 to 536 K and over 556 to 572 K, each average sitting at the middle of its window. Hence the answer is -0.4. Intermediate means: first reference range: 3.66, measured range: 3.71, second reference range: 3.63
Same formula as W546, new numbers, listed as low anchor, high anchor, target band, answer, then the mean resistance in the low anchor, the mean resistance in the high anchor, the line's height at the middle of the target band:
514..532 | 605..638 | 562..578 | 0.8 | 3.56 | 4.31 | 3.92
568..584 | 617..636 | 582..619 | -0.4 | 3.81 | 4.31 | 4.05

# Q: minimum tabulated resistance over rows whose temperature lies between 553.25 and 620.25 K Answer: 3.485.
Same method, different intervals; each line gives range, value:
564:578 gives 3.61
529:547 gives 3.47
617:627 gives 4.104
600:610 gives 4.14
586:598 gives 3.741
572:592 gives 3.693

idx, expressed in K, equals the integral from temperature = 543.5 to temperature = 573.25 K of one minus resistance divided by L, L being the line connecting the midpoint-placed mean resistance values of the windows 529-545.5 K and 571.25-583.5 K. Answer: 0.3 K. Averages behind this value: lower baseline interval 3.66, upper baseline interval 3.82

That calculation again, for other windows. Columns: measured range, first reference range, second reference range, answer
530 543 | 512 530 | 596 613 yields 0.22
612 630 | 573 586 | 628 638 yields 0.47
